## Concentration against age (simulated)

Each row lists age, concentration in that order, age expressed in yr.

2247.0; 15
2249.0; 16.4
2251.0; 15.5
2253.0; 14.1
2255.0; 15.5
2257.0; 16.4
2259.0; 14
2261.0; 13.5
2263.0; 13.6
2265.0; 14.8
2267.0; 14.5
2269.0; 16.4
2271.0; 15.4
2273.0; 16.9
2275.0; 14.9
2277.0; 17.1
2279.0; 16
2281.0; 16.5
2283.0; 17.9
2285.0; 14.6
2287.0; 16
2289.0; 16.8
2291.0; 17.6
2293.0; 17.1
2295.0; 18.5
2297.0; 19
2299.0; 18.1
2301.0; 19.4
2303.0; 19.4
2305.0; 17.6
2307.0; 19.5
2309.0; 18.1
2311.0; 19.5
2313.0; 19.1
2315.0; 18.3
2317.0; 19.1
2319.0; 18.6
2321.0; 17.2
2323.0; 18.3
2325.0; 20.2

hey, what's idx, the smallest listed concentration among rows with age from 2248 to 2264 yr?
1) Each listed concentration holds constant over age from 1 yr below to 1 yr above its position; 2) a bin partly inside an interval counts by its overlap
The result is 13.5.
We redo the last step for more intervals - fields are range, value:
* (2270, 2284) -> 14.9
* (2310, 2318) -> 18.3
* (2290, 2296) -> 17.1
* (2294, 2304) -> 18.1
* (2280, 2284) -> 16.5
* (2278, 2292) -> 14.6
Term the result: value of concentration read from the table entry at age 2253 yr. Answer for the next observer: 14.1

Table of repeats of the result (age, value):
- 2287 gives 16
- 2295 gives 18.5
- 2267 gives 14.5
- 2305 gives 17.6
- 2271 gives 15.4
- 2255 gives 15.5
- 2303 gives 19.4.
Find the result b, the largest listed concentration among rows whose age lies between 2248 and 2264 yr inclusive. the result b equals 16.4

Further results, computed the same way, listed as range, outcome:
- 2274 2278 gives 17.1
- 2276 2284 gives 17.9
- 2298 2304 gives 19.4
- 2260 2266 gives 14.8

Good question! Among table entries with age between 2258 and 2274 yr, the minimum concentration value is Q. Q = 13.5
